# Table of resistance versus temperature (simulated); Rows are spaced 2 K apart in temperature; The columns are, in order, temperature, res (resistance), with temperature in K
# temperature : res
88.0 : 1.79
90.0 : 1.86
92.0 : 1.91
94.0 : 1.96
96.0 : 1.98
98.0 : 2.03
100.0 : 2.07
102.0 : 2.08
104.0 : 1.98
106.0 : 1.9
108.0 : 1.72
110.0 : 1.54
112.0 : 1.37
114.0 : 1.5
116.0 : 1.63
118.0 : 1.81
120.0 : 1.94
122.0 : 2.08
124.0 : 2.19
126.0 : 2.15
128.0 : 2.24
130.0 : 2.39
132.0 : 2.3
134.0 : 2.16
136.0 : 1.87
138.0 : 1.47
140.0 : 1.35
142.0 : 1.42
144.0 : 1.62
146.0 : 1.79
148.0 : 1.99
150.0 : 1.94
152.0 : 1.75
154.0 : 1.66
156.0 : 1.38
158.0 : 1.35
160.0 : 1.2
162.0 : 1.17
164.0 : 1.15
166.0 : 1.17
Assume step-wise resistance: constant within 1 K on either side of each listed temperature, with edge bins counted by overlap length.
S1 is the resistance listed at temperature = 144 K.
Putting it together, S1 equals 1.62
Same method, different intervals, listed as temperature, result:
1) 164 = 1.15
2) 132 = 2.3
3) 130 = 2.39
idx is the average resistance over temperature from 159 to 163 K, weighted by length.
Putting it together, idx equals 1.19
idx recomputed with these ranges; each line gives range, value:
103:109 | 1.87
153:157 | 1.52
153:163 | 1.35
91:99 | 1.97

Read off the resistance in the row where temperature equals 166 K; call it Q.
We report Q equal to 1.17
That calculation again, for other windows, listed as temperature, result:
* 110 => 1.54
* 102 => 2.08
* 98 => 2.03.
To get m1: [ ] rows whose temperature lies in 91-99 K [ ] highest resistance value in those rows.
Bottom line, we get 2.03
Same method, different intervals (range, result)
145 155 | 1.99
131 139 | 2.3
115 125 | 2.19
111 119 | 1.81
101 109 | 2.08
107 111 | 1.72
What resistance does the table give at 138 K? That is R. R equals 1.47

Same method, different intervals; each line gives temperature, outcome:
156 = 1.38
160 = 1.2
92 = 1.91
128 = 2.24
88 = 1.79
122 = 2.08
